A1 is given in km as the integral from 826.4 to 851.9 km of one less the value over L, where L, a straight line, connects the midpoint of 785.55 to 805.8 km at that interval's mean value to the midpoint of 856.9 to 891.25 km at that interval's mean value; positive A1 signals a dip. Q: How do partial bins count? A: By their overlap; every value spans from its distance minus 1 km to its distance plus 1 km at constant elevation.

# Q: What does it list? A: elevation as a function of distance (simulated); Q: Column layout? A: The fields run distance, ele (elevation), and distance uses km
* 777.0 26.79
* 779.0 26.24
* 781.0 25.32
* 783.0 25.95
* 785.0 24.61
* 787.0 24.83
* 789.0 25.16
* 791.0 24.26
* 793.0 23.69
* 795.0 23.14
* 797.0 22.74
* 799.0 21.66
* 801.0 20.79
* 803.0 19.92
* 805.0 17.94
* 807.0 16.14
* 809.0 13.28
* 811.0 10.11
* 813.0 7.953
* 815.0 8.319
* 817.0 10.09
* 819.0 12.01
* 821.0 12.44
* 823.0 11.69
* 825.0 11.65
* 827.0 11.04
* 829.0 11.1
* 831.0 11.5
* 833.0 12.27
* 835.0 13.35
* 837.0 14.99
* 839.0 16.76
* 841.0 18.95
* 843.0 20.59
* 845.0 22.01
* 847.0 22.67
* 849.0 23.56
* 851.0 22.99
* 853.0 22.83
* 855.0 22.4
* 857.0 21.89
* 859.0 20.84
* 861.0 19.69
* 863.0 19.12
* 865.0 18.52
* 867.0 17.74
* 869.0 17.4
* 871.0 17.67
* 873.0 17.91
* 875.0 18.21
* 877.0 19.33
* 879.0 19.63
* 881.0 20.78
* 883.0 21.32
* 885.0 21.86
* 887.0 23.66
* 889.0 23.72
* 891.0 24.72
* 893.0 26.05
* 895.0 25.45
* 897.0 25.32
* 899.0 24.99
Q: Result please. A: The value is 4.8 km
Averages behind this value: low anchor 22.5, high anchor 20.1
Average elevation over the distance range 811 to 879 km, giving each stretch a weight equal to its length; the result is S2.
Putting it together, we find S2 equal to 16.6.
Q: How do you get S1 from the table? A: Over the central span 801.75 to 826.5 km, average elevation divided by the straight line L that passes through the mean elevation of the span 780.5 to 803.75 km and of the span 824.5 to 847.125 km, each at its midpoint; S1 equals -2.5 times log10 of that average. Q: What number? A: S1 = 0.47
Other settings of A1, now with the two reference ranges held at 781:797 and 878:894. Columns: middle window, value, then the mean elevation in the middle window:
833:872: 6.4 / 19.5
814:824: 5.4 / 10.9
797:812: 4.2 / 17.5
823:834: 5.7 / 11.5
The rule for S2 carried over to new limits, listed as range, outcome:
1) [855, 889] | 19.9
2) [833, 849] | 18.4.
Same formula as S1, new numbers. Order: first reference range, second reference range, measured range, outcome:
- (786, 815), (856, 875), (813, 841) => 0.481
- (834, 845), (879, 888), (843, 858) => -0.215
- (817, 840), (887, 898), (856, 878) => 0.050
